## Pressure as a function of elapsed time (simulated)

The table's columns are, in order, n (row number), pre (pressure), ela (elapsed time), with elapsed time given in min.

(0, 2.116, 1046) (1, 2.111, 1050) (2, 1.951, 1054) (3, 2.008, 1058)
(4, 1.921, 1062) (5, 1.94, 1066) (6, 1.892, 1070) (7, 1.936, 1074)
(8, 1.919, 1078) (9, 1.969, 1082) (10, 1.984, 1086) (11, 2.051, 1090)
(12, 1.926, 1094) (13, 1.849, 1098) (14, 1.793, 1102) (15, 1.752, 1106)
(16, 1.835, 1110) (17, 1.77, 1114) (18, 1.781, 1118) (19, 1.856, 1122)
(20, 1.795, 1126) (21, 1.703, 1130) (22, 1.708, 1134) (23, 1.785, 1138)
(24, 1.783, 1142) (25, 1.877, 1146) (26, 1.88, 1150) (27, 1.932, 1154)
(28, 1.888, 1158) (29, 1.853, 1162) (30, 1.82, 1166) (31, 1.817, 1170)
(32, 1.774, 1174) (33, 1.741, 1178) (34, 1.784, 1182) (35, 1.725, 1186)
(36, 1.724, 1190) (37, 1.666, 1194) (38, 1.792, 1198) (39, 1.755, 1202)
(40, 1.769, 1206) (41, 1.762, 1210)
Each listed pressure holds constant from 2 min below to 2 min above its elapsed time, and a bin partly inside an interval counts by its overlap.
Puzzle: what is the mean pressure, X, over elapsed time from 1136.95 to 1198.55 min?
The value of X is 1.8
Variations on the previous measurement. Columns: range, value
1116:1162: 1.82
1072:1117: 1.89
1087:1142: 1.82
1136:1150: 1.82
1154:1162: 1.89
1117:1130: 1.8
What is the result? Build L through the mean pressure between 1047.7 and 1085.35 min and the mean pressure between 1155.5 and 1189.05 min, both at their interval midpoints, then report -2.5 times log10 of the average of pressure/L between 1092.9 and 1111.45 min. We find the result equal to 0.048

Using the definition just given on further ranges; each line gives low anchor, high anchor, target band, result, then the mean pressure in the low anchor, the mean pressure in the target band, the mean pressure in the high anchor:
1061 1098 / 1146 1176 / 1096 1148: 0.062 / 1.94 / 1.79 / 1.85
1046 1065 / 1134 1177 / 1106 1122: 0.063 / 2.01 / 1.8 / 1.83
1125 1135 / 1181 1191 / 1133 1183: -0.051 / 1.73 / 1.82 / 1.74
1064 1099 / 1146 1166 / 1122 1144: 0.081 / 1.94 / 1.76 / 1.88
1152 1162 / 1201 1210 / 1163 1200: 0.041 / 1.9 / 1.76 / 1.76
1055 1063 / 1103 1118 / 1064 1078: 0.002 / 1.97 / 1.92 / 1.79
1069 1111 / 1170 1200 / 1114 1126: 0.028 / 1.9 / 1.81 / 1.75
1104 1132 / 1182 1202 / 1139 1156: -0.059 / 1.78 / 1.86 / 1.74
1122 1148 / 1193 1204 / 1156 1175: -0.042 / 1.78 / 1.83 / 1.74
